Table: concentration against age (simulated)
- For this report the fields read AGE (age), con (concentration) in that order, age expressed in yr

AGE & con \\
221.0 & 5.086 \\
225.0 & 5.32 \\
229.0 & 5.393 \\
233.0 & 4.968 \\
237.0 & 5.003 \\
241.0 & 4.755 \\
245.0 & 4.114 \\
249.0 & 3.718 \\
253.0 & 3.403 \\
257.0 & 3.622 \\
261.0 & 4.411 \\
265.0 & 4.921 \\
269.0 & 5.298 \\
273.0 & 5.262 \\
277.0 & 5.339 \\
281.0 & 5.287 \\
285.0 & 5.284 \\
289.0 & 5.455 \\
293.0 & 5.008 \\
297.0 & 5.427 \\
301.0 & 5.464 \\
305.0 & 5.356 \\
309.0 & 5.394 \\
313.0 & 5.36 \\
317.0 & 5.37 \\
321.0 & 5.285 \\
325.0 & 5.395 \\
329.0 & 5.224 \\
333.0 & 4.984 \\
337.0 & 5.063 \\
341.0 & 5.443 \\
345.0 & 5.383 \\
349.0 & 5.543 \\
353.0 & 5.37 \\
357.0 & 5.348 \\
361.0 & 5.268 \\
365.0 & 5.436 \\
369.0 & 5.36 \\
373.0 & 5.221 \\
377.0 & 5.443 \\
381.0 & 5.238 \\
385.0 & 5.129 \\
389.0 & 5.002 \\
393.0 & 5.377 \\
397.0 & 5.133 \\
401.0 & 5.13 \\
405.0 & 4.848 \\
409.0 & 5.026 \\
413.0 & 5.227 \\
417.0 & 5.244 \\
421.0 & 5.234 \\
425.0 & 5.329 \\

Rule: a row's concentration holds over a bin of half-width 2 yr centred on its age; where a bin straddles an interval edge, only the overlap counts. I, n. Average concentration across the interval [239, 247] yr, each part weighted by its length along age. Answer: 4.43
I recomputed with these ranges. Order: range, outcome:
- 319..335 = 5.22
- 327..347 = 5.22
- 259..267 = 4.67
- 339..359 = 5.42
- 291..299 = 5.22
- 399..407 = 4.99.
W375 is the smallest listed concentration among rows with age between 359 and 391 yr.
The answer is 5.002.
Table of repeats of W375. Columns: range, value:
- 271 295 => 5.008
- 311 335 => 4.984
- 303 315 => 5.356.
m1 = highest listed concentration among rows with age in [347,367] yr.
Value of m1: 5.543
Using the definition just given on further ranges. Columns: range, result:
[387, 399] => 5.377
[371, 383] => 5.443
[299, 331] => 5.464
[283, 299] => 5.455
